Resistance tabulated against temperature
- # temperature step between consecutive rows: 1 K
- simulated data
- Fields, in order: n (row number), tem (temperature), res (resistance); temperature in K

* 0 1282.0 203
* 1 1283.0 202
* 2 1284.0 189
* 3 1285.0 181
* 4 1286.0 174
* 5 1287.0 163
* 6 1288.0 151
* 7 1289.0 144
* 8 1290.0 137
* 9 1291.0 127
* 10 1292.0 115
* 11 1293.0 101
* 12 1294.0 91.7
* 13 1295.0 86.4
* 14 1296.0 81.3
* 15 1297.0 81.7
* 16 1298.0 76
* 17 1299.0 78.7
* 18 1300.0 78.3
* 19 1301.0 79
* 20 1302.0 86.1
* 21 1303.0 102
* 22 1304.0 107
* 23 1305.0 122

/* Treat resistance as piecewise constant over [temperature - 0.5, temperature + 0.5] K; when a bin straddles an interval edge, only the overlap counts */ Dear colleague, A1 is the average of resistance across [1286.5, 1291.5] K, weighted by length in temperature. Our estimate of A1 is 144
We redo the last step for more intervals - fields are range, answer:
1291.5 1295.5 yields 98.5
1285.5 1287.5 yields 168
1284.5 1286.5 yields 178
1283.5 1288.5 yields 172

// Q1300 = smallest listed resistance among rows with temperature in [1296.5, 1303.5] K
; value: 76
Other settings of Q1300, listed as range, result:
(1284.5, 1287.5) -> 163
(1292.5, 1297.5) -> 81.3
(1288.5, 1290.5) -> 137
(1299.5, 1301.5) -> 78.3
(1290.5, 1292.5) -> 115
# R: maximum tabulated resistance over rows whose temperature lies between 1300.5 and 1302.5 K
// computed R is 86.1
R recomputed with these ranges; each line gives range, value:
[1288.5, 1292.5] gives 144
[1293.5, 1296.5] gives 91.7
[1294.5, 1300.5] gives 86.4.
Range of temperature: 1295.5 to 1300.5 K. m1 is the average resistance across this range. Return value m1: 79.2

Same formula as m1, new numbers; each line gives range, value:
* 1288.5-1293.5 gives 125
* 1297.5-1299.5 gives 77.3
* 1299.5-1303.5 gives 86.3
